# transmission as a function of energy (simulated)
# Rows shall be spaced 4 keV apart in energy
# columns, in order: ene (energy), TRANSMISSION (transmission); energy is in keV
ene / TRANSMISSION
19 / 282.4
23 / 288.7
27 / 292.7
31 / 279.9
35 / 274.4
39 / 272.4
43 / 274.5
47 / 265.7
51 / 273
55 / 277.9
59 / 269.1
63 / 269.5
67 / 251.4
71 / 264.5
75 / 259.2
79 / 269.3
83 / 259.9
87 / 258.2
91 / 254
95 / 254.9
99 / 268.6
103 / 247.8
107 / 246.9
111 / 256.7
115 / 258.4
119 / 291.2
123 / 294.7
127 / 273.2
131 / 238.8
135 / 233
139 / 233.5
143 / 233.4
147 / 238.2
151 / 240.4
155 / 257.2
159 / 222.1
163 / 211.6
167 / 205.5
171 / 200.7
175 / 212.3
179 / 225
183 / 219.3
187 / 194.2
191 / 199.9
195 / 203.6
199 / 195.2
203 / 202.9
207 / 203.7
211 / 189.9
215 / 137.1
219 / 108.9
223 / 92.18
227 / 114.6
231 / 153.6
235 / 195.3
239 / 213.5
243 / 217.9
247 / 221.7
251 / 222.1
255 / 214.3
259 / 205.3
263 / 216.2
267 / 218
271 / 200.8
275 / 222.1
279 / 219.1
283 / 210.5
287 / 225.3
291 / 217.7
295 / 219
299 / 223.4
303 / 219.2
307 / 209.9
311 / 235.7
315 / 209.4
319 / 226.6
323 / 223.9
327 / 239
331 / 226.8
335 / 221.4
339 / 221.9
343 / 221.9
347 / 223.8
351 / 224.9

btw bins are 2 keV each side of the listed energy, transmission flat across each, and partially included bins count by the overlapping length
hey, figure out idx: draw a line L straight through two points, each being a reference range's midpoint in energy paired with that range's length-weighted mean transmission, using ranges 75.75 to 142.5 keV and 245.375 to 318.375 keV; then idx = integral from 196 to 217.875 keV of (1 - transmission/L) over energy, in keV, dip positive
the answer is 4.8 keV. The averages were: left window 258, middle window 184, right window 217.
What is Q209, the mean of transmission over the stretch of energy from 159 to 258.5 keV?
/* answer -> 191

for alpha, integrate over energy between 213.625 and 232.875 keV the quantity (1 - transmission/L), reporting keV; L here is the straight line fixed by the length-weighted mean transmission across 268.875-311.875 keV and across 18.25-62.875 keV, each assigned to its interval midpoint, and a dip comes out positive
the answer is 9.3 keV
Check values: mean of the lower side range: 277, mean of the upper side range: 218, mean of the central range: 121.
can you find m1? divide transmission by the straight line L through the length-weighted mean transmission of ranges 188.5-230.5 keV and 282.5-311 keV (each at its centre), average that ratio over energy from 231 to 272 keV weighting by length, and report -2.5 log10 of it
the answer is -0.10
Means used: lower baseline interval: 165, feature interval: 210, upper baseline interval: 219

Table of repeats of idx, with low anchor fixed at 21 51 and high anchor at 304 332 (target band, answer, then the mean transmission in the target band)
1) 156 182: 3.9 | 215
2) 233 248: 1.7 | 211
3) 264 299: 2.1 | 217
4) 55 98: 1.3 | 262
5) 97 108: 0.4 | 255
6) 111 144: 0.4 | 258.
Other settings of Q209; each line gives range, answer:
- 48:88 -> 265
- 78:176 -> 247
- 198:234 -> 155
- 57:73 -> 264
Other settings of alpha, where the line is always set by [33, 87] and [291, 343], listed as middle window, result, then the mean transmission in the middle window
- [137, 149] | 0.85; 235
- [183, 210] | 4.73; 201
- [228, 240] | 2.93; 179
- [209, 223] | 5.98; 138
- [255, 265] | 0.91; 211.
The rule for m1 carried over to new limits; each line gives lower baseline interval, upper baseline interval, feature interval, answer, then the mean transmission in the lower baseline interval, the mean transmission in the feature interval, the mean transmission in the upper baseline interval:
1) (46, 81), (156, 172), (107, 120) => -0.102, 267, 264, 214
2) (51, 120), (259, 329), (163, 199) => 0.171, 262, 207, 219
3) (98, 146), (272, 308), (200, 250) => 0.324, 256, 172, 218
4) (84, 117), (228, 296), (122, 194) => 0.053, 256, 228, 210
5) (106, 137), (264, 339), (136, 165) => 0.096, 262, 234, 220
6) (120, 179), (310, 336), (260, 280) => 0.071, 236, 215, 226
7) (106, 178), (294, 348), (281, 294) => 0.042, 241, 218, 223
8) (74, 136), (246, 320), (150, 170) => 0.102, 261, 225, 218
